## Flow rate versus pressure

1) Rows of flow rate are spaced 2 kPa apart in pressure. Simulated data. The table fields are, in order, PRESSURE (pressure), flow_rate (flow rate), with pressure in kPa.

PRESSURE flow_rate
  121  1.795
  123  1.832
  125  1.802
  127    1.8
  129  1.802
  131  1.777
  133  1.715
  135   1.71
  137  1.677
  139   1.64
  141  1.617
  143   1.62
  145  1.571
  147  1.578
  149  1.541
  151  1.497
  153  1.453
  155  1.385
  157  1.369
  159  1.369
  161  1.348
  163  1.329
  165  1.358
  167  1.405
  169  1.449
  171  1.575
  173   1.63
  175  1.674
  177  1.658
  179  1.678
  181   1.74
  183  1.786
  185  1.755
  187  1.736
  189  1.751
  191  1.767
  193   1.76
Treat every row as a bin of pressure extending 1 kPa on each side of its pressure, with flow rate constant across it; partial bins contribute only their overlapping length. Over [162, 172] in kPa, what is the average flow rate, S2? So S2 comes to 1.42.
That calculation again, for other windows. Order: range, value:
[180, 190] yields 1.75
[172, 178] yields 1.65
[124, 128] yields 1.8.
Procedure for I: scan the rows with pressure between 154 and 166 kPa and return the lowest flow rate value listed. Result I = 1.329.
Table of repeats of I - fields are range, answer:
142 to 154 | 1.453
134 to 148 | 1.571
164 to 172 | 1.358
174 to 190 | 1.658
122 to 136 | 1.71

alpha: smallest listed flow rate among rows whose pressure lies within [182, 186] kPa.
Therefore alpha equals 1.755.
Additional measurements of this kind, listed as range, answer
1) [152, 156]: 1.385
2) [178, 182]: 1.678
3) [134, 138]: 1.677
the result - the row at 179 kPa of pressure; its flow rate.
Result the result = 1.678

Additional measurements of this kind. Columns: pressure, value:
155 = 1.385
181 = 1.74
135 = 1.71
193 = 1.76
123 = 1.832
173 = 1.63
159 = 1.369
